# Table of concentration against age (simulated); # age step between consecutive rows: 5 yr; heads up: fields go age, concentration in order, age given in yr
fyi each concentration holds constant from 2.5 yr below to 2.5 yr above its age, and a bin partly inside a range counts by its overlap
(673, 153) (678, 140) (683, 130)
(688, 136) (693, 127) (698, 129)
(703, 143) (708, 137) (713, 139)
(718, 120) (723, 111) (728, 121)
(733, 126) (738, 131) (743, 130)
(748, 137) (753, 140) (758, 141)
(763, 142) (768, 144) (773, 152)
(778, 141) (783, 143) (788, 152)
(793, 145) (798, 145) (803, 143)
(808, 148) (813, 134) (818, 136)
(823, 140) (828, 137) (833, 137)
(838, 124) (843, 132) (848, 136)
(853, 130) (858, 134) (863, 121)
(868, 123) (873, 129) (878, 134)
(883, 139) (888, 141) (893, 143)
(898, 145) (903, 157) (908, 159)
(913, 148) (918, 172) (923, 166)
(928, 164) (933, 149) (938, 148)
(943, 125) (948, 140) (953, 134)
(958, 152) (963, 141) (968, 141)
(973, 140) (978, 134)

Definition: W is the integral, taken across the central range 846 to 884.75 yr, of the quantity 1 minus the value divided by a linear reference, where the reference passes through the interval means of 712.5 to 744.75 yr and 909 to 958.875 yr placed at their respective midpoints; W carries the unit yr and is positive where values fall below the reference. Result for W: 3.0 yr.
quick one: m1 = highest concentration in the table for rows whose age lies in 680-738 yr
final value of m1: 143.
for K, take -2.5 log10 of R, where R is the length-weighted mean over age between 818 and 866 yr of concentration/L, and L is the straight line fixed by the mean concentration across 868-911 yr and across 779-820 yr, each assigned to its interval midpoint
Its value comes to 0.08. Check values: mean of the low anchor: 143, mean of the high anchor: 142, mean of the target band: 132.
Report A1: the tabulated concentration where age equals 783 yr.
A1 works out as 143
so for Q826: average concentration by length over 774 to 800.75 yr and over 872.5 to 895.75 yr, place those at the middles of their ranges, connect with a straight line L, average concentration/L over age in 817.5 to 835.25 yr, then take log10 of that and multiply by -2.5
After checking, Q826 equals 0.04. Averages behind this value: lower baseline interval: 146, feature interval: 138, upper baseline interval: 138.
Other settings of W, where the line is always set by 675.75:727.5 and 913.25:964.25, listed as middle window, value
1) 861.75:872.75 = 1.5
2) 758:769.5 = -0.6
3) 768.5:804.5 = -2.2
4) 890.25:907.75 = -0.4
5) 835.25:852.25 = 1.3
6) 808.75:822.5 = 0.2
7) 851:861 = 0.8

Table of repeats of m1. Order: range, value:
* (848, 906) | 157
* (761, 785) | 152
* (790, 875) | 148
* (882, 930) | 172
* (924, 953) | 164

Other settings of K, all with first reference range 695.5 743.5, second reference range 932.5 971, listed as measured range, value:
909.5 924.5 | -0.16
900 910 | -0.14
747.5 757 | -0.07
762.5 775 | -0.12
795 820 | -0.06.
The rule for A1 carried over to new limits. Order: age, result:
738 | 131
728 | 121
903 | 157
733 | 126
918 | 172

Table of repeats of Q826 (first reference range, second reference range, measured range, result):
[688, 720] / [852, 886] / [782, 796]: -0.121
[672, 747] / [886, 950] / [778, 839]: -0.003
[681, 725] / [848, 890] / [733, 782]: -0.067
